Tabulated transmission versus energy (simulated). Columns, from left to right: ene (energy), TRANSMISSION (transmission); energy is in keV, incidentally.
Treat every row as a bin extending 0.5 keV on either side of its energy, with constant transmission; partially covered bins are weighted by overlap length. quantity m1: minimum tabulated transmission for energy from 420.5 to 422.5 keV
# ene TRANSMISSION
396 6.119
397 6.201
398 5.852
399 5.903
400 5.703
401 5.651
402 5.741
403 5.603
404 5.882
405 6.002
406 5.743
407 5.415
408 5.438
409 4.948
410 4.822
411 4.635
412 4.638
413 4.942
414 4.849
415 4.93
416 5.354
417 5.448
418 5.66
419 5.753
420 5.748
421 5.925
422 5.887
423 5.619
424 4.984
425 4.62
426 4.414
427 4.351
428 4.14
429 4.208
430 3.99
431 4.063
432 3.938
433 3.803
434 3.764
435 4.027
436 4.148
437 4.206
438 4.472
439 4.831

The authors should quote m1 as 5.887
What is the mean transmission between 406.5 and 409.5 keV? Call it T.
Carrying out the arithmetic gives 5.27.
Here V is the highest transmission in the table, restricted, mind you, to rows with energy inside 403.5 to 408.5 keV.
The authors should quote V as 6.002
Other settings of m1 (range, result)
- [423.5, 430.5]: 3.99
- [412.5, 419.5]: 4.849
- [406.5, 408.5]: 5.415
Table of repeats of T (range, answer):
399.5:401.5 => 5.68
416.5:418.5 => 5.55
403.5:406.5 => 5.88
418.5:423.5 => 5.79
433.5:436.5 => 3.98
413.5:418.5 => 5.25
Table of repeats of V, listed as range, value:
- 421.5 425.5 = 5.887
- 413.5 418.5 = 5.66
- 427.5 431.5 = 4.208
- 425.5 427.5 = 4.414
